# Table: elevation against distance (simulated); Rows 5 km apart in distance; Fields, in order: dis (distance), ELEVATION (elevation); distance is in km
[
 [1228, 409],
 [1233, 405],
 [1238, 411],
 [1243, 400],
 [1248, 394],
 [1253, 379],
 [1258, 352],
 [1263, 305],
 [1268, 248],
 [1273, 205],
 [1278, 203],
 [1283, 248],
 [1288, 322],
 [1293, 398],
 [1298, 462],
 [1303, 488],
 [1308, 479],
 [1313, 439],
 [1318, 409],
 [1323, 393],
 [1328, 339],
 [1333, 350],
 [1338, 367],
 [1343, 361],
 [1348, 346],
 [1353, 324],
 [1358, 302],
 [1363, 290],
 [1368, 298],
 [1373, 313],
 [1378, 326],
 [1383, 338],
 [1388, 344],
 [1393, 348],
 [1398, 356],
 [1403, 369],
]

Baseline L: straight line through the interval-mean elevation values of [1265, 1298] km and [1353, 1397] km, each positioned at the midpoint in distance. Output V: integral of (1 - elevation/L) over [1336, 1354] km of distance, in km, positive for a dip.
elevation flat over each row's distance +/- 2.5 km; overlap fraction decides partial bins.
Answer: -2.4 km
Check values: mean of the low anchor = 286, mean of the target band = 351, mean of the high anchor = 321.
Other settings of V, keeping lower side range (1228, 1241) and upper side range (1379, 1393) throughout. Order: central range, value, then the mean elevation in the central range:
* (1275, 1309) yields 1.5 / 364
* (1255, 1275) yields 5.7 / 282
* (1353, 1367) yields 2.0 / 301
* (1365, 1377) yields 1.4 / 307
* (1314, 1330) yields -0.8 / 387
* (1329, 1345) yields 0.2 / 357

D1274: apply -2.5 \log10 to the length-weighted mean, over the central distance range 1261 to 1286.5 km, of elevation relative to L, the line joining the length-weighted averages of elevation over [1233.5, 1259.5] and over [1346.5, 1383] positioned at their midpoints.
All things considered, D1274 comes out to 0.46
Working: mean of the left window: 390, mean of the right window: 315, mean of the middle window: 244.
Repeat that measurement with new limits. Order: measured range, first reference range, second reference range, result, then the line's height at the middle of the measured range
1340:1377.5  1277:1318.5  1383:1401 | 0.14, 362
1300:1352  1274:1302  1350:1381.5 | -0.23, 320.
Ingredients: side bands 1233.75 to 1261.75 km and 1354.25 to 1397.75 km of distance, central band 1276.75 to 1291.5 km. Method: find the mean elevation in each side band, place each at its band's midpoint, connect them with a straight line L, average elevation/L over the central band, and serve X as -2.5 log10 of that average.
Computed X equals 0.32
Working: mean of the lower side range 385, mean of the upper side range 322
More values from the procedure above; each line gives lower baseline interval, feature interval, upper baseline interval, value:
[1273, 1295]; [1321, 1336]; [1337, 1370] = -0.16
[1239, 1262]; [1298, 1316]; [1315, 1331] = -0.22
